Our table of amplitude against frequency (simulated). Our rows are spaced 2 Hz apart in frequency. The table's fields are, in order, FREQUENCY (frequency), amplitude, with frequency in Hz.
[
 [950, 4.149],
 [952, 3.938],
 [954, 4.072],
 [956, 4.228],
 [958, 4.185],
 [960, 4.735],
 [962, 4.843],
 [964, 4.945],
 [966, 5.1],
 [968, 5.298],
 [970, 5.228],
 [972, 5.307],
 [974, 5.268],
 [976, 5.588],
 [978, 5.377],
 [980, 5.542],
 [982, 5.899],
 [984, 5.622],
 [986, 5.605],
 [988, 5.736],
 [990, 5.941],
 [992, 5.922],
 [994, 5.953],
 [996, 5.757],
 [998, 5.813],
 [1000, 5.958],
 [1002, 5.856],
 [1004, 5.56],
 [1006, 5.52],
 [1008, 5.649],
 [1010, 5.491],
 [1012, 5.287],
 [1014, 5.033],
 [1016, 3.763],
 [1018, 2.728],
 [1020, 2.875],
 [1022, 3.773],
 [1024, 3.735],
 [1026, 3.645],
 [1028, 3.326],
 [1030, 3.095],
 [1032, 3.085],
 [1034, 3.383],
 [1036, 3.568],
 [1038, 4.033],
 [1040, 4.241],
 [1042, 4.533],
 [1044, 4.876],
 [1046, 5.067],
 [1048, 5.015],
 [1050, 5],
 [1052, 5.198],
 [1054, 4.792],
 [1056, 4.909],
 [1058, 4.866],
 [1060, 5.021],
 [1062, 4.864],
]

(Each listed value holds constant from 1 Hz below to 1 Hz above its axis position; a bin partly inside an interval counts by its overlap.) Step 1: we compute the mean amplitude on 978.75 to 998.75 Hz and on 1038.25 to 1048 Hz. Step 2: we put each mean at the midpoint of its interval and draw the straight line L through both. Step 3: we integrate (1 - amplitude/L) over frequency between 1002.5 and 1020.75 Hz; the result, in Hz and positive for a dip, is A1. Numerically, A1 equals 2.1 Hz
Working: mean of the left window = 5.77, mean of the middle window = 4.71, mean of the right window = 4.66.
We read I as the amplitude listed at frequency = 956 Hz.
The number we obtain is 4.228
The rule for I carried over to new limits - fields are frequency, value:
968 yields 5.298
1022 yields 3.773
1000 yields 5.958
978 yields 5.377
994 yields 5.953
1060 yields 5.021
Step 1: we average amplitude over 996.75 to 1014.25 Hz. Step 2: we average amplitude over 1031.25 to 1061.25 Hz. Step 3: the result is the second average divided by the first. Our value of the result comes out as 0.81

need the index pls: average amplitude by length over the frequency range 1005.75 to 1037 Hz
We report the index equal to 3.96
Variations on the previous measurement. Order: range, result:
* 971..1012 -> 5.66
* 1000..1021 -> 4.83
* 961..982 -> 5.28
